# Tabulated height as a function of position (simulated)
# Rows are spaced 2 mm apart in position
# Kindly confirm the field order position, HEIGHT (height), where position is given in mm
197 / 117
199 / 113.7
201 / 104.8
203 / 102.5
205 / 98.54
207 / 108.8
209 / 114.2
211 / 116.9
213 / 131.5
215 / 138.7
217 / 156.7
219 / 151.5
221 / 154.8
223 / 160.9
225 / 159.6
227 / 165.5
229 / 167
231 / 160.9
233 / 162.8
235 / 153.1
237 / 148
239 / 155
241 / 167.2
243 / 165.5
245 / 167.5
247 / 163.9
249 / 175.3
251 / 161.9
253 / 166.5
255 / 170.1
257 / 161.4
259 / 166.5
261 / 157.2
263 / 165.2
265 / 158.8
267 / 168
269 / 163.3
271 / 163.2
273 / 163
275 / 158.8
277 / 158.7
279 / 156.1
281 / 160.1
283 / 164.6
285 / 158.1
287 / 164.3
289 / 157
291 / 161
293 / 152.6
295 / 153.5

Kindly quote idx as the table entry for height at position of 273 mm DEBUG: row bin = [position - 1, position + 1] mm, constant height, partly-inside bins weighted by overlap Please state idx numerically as 163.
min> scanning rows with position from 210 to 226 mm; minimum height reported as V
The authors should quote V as 116.9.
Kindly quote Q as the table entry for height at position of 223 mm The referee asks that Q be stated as 160.9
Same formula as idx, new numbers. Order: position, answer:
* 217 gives 156.7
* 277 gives 158.7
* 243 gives 165.5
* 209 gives 114.2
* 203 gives 102.5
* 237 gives 148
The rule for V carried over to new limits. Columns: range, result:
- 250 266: 157.2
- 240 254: 161.9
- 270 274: 163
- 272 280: 156.1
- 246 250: 163.9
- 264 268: 158.8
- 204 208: 98.54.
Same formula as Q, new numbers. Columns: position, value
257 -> 161.4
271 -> 163.2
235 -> 153.1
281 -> 160.1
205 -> 98.54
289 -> 157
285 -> 158.1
